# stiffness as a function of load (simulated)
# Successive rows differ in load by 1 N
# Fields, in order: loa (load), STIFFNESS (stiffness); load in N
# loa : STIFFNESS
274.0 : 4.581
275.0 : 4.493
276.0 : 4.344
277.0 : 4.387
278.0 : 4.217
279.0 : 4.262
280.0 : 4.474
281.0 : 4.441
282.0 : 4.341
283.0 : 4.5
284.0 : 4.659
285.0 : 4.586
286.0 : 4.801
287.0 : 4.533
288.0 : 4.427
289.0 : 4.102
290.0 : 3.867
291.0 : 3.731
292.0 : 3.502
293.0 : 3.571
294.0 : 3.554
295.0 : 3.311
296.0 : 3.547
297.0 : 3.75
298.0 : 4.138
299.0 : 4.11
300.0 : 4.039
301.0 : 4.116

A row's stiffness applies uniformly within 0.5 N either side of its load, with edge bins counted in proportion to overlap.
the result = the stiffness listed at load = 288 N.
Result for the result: 4.427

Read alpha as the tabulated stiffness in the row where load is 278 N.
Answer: 4.217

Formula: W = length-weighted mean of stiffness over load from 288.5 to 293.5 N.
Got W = 3.75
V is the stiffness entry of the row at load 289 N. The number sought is 4.102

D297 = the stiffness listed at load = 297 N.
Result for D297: 3.75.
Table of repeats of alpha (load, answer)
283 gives 4.5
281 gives 4.441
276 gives 4.344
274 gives 4.581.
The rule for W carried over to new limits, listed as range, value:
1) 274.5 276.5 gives 4.42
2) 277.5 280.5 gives 4.32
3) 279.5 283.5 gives 4.44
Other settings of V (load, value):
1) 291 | 3.731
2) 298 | 4.138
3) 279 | 4.262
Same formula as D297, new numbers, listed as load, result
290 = 3.867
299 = 4.11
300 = 4.039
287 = 4.533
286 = 4.801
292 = 3.502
